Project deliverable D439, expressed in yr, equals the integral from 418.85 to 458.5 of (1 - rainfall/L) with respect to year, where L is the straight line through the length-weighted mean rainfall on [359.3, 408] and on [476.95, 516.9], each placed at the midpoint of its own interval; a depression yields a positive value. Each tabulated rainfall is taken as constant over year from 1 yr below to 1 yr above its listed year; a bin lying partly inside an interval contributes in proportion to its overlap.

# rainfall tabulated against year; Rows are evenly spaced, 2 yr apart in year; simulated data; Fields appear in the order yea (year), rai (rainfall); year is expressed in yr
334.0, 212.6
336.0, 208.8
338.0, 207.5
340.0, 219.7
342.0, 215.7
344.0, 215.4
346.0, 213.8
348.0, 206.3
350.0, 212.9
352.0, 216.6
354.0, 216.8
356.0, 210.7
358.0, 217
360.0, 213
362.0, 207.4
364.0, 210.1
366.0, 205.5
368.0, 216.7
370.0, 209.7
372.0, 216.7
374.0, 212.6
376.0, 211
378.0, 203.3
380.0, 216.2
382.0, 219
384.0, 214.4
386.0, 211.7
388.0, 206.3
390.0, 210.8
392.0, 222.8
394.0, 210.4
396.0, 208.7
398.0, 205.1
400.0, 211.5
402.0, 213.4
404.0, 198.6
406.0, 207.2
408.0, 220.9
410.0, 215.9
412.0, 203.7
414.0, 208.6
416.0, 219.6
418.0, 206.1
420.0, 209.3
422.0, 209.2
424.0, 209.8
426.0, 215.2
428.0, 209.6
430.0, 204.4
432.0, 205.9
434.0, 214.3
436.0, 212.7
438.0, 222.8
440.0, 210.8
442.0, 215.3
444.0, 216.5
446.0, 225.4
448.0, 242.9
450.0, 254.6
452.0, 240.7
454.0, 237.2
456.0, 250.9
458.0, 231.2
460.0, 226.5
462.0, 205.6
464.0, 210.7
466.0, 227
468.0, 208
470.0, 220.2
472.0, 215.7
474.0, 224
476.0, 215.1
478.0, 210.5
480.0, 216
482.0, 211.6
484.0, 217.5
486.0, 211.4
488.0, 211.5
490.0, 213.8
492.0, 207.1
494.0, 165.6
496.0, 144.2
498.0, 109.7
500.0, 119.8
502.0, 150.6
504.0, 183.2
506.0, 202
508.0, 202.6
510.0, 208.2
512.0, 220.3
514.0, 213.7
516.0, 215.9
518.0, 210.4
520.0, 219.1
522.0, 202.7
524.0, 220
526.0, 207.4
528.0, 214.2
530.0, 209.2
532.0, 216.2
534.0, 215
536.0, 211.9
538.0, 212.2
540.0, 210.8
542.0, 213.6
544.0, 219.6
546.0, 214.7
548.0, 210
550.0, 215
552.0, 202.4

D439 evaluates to -3.97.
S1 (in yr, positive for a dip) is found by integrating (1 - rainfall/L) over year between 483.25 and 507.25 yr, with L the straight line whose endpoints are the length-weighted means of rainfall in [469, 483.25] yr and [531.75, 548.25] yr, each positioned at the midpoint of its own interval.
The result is 4.19 yr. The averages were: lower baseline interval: 216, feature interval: 178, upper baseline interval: 214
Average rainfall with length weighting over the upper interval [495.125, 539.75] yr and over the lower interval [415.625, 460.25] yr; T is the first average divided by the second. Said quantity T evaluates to 0.9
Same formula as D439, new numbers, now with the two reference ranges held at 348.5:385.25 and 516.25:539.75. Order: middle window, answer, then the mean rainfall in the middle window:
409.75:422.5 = 0.2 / 210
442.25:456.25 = -1.6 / 236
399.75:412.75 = 0.1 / 210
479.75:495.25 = 0.5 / 205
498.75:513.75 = 2.0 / 184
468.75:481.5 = -0.2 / 217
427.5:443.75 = 0.0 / 212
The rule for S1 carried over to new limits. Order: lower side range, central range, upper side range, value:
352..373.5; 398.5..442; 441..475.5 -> 2.0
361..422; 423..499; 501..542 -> -1.4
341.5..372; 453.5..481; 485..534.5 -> -2.8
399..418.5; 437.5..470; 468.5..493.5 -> -2.2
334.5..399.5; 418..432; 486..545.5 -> -0.1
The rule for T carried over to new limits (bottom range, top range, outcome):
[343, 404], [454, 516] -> 0.96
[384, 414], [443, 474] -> 1.08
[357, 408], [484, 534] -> 0.93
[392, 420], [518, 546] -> 1.01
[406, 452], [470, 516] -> 0.90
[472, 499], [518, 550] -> 1.08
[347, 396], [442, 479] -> 1.06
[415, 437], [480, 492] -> 1.01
